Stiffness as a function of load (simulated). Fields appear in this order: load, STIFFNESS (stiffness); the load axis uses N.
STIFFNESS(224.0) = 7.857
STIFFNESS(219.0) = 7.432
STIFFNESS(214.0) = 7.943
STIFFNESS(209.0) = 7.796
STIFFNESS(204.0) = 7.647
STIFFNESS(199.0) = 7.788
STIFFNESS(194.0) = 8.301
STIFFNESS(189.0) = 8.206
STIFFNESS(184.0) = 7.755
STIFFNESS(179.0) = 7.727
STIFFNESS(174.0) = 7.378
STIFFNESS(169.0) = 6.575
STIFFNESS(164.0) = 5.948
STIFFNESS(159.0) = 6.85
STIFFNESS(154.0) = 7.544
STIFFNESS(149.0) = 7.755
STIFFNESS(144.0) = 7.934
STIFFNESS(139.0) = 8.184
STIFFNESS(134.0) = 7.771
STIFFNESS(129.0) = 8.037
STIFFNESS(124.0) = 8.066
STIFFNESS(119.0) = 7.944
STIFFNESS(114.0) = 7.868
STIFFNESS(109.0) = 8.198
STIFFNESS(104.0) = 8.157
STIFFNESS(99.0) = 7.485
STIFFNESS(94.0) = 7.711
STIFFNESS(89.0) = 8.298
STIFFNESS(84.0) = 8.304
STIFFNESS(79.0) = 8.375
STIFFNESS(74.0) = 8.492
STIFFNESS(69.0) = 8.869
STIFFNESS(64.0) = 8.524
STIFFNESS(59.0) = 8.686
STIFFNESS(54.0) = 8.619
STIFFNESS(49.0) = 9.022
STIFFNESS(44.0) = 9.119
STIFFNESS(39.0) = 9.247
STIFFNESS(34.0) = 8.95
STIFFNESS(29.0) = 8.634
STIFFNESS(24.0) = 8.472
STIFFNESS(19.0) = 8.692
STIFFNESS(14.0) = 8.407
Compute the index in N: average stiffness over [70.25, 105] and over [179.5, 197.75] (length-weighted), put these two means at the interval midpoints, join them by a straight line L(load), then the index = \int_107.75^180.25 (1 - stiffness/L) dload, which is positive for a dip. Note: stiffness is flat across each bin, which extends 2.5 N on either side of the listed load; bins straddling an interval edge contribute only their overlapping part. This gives 4.6 N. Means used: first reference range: 8.14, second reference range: 8.03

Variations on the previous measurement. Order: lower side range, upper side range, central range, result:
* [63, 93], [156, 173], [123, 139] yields -1.52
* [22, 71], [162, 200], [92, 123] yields 1.12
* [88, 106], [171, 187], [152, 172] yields 2.45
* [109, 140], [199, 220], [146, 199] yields 2.80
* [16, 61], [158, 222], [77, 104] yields 1.07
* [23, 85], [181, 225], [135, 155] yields 0.80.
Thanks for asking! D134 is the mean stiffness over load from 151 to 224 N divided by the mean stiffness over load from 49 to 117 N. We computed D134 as 0.90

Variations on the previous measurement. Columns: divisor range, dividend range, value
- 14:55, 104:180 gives 0.86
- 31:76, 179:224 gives 0.89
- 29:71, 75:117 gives 0.91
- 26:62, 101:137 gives 0.90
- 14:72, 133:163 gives 0.86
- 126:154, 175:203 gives 1.00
